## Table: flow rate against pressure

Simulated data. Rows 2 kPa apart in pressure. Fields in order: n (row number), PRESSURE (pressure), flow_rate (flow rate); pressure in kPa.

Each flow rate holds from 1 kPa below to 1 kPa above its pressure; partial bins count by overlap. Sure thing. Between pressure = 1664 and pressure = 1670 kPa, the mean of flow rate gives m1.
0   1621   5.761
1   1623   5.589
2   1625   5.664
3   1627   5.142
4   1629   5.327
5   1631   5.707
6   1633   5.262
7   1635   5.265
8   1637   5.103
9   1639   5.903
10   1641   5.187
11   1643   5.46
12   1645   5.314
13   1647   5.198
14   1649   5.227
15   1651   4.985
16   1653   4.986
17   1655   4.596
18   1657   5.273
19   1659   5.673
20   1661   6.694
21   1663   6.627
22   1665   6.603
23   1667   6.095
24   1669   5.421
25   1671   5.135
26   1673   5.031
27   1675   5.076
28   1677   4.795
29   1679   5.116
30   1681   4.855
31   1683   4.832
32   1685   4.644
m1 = 6.04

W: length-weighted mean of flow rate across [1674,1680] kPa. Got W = 5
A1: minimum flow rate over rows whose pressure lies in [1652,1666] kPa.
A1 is 4.596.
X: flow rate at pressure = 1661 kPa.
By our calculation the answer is 6.694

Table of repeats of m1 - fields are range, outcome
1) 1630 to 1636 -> 5.41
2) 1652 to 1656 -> 4.79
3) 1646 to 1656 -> 5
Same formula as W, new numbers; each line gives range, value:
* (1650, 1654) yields 4.99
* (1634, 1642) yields 5.36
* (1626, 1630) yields 5.23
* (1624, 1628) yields 5.4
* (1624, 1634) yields 5.42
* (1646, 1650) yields 5.21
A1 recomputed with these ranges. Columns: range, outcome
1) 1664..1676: 5.031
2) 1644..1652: 4.985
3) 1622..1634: 5.142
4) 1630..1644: 5.103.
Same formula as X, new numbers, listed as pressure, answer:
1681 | 4.855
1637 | 5.103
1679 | 5.116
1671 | 5.135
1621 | 5.761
